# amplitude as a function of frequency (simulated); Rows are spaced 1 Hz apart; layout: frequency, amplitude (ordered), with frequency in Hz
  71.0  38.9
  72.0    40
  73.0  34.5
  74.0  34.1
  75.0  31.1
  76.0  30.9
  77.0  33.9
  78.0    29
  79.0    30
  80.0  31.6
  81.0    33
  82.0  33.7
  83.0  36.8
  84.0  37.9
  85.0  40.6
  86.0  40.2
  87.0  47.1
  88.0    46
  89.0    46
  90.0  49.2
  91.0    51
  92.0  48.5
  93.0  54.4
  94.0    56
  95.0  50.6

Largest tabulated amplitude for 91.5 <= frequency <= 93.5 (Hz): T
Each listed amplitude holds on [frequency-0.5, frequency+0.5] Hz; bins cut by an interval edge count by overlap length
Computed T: 54.4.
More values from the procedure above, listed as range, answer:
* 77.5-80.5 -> 31.6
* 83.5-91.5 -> 51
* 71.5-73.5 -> 40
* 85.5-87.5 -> 47.1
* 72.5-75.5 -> 34.5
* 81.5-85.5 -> 40.6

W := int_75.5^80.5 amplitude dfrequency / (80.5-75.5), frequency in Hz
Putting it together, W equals 31.1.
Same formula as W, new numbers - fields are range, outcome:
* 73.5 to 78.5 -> 31.8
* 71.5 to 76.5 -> 34.1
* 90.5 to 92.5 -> 49.8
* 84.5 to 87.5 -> 42.6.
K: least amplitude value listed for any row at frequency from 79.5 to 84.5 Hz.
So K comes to 31.6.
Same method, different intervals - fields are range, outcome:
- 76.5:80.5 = 29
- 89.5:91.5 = 49.2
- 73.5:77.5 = 30.9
